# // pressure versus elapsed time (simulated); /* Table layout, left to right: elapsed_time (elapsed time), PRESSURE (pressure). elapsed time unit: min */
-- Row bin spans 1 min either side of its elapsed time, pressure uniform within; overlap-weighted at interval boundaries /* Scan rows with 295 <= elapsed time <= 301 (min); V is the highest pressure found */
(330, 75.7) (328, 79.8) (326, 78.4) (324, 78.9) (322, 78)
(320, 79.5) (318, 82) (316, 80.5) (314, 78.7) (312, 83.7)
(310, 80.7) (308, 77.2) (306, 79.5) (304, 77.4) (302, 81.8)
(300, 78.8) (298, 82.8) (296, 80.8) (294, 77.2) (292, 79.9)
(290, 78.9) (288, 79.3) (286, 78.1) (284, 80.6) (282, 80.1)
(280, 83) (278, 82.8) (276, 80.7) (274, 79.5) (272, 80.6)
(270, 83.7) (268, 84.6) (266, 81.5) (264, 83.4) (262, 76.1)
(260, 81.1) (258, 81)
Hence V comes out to 82.8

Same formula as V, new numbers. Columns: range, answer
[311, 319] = 83.7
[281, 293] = 80.6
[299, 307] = 81.8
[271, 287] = 83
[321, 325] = 78.9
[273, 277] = 80.7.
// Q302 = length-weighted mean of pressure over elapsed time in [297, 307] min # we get 80.1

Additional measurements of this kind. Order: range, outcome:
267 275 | 82.1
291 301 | 79.9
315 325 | 79.8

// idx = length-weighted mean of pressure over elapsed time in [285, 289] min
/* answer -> 78.7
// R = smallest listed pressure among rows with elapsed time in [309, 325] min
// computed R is 78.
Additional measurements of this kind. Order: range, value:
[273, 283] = 79.5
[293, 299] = 77.2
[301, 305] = 77.4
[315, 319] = 80.5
